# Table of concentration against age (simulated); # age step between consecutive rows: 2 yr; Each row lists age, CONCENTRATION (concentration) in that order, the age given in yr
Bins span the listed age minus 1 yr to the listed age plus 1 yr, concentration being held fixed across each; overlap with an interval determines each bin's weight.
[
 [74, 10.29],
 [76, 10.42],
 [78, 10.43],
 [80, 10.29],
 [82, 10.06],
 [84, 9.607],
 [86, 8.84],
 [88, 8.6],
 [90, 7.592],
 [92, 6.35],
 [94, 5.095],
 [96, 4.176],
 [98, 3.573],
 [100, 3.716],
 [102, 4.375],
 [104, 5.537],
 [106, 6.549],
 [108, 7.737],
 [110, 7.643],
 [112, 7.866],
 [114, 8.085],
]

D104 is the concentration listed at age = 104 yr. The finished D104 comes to 5.537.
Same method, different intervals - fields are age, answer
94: 5.095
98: 3.573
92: 6.35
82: 10.06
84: 9.607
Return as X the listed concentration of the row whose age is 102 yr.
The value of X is 4.375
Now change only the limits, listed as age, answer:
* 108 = 7.737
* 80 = 10.29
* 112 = 7.866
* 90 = 7.592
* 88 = 8.6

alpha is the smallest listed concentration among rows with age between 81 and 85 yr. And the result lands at 9.607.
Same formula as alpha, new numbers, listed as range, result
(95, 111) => 3.573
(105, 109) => 6.549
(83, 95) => 5.095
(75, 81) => 10.29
